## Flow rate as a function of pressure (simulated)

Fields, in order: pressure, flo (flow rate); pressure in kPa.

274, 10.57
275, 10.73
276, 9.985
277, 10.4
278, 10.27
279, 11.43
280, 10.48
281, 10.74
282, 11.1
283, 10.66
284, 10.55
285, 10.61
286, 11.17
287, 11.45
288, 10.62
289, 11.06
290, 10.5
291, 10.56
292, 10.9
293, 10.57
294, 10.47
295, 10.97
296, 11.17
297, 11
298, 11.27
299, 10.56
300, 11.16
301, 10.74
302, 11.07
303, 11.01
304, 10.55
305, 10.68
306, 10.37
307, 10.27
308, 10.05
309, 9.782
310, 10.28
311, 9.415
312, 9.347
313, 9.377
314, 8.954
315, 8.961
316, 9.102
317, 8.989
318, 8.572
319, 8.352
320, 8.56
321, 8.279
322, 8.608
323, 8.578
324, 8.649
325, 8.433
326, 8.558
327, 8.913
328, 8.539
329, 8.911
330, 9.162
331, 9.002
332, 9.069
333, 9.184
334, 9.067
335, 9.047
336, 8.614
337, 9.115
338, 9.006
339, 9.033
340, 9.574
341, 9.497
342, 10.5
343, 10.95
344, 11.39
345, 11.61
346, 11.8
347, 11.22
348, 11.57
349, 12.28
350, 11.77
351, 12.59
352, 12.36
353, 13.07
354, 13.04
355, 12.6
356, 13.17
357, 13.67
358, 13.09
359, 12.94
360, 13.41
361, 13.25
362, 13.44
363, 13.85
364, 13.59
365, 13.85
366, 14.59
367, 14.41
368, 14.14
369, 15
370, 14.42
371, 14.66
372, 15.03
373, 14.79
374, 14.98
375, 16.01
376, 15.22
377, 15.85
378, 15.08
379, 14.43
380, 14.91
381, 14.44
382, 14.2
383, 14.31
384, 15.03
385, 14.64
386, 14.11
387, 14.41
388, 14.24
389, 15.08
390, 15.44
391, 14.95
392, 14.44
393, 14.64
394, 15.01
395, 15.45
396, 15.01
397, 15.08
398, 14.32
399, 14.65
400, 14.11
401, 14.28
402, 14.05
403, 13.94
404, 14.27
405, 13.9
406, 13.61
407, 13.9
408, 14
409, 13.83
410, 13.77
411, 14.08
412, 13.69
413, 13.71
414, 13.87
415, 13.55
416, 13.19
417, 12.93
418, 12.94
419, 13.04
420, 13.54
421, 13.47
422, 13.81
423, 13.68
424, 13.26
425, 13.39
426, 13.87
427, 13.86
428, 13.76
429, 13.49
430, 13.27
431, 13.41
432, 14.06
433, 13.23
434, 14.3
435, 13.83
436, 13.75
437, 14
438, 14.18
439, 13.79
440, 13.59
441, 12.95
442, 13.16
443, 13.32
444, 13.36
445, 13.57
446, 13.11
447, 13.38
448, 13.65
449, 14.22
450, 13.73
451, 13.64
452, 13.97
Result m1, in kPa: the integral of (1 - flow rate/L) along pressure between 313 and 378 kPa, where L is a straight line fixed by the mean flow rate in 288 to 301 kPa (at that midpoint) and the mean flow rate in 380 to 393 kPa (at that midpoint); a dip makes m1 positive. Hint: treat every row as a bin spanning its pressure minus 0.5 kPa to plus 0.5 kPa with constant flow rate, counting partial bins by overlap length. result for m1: 8.24 kPa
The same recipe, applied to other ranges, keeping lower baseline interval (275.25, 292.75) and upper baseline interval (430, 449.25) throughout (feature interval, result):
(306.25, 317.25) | 1.67 kPa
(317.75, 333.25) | 3.77 kPa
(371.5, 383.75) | -2.44 kPa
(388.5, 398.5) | -1.72 kPa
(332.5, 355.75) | 1.98 kPa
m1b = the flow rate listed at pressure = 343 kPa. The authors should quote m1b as 10.95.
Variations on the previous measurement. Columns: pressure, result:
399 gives 14.65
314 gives 8.954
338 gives 9.006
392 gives 14.44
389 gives 15.08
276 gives 9.985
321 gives 8.279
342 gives 10.5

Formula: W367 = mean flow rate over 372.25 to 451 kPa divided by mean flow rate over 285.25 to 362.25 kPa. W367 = 1.3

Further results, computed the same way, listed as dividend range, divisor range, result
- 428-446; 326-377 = 1.13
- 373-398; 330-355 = 1.40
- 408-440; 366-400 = 0.92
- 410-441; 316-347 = 1.47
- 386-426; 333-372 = 1.16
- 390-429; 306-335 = 1.54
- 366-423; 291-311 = 1.35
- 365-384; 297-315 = 1.44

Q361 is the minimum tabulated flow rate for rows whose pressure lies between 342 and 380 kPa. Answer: 10.5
